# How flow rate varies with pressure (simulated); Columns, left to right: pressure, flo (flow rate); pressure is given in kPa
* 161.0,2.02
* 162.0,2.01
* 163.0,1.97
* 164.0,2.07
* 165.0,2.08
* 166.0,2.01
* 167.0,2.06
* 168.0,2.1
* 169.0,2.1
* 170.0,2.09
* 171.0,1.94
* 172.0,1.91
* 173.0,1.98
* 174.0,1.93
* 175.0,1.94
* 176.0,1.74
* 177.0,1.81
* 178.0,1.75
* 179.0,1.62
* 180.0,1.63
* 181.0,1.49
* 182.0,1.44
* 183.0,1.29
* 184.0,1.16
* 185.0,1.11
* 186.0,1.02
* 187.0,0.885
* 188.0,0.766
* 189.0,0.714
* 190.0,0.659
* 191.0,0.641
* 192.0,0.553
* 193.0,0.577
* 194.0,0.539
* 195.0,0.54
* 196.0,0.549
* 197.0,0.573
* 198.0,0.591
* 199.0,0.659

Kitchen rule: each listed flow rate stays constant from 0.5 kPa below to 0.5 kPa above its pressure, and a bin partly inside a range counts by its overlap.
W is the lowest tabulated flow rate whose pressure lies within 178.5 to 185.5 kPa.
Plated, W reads 1.11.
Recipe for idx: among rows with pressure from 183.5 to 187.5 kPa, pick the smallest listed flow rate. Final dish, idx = 0.885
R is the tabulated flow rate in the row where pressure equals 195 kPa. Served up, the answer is 0.54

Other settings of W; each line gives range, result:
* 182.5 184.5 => 1.16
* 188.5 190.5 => 0.659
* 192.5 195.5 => 0.539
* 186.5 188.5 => 0.766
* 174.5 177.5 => 1.74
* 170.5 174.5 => 1.91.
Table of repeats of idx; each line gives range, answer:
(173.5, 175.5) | 1.93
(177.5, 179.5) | 1.62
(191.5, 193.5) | 0.553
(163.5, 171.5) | 1.94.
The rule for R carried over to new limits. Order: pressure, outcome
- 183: 1.29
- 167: 2.06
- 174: 1.93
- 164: 2.07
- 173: 1.98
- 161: 2.02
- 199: 0.659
